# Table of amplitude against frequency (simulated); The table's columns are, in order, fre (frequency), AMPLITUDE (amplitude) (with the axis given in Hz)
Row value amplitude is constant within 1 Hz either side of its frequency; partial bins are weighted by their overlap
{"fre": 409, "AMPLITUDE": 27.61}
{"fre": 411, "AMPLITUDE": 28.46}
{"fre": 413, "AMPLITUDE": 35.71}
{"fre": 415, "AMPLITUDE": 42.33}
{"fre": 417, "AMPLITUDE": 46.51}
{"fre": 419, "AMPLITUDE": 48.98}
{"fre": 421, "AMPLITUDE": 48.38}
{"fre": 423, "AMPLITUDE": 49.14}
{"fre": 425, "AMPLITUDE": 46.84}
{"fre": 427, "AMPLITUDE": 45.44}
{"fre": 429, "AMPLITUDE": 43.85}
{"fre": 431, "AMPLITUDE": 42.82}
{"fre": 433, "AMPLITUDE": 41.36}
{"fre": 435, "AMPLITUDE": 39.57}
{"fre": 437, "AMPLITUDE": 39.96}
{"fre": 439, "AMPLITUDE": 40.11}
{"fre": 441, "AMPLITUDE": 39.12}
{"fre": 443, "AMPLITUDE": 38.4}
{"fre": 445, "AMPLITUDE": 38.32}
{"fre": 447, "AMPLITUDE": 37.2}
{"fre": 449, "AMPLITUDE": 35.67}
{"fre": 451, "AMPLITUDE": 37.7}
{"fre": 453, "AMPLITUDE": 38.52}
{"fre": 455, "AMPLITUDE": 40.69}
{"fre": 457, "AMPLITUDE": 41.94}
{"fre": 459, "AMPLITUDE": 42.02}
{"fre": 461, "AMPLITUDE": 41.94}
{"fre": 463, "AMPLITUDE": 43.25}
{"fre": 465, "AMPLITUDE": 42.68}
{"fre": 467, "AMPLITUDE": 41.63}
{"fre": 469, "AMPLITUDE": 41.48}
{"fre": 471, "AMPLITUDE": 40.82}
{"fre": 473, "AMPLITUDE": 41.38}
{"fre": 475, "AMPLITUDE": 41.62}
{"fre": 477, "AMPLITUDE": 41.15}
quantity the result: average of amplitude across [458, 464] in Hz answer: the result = 42.4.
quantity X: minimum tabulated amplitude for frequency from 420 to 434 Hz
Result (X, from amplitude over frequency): 41.36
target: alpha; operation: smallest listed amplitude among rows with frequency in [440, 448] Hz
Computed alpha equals 37.2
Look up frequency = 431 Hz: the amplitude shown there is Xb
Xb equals 42.82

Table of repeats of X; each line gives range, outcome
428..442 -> 39.12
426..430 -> 43.85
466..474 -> 40.82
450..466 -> 37.7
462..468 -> 41.63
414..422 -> 42.33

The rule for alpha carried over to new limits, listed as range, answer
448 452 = 35.67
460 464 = 41.94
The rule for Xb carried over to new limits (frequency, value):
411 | 28.46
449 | 35.67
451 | 37.7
